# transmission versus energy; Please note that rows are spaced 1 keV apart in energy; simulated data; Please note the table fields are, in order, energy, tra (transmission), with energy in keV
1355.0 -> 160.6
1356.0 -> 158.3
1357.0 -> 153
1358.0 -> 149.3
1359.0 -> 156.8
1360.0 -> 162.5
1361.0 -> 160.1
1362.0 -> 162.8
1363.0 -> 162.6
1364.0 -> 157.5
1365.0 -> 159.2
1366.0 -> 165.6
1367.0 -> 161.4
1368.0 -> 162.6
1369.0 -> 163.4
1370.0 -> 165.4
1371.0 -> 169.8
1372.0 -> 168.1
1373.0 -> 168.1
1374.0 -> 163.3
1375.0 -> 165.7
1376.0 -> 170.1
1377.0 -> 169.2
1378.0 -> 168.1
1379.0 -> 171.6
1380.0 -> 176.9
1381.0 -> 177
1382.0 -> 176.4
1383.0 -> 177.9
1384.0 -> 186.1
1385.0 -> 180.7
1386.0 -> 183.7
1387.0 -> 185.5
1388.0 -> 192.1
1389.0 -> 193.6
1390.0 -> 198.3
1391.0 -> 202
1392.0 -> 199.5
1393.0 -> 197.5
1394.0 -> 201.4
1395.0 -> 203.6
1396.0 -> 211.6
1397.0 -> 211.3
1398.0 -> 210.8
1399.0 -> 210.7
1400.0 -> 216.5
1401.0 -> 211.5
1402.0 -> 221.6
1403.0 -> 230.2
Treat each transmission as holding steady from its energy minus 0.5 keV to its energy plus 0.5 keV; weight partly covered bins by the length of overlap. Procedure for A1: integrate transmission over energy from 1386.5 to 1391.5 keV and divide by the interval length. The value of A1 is 194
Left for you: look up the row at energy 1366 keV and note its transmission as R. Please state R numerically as 165.6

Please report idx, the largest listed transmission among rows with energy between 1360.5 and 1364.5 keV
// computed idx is 162.8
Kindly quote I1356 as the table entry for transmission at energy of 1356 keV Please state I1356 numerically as 158.3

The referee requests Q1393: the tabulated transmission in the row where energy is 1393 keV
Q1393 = 197.5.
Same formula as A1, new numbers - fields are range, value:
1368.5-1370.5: 164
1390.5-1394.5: 200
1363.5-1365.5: 158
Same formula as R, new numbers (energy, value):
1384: 186.1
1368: 162.6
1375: 165.7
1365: 159.2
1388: 192.1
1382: 176.4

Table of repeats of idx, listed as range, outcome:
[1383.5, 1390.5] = 198.3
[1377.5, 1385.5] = 186.1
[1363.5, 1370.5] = 165.6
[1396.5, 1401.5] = 216.5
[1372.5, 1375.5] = 168.1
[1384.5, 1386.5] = 183.7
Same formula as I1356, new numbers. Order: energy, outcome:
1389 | 193.6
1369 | 163.4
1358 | 149.3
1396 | 211.6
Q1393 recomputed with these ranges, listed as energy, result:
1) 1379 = 171.6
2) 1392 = 199.5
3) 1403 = 230.2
